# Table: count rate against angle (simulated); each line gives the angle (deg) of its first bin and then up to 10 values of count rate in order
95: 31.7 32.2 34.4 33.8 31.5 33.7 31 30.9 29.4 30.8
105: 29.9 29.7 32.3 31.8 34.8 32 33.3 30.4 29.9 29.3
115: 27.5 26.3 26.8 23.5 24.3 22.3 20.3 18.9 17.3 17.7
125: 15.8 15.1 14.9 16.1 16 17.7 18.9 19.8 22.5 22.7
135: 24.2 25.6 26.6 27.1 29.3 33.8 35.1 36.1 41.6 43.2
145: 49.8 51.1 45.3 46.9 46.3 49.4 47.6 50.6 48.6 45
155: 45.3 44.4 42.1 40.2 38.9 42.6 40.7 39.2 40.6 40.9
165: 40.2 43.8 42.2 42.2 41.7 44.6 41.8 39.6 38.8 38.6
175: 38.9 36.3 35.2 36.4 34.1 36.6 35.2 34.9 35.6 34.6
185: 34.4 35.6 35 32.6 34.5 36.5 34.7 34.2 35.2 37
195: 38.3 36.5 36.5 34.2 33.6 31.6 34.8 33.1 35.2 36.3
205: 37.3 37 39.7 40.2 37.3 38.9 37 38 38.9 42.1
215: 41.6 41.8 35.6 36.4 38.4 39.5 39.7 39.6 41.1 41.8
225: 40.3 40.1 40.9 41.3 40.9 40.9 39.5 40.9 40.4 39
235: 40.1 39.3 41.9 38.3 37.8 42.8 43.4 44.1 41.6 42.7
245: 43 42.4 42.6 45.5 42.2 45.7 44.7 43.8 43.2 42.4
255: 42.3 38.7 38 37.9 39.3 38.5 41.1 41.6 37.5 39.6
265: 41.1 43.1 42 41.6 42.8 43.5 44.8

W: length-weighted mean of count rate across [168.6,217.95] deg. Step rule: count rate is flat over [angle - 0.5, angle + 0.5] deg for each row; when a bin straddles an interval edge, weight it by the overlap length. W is 36.9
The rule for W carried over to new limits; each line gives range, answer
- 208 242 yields 39.9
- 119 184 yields 34.8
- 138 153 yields 42.9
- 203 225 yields 38.9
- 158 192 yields 38.1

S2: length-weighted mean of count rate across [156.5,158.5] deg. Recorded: 41.2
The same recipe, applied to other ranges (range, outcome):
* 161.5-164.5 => 40.2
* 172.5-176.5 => 38.1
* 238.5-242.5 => 42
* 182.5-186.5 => 35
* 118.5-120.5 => 23.3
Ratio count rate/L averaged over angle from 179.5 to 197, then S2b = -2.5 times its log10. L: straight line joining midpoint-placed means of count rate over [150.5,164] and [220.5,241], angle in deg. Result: 0.189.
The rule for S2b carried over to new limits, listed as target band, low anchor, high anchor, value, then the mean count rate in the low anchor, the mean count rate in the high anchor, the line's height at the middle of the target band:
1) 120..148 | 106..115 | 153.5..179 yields 0.30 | 31.4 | 40.7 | 35.3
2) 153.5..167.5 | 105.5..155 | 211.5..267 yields -0.24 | 30.6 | 40.8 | 33.4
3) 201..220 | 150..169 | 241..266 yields 0.12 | 43.2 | 41.7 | 42.4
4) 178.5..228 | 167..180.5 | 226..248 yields 0.08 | 39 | 41.2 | 40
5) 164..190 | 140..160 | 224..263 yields 0.15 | 44.3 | 41.2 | 43.4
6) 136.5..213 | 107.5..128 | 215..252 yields -0.20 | 24.4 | 41.1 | 32.6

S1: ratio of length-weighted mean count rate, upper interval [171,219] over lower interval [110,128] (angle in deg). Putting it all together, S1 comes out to 1.58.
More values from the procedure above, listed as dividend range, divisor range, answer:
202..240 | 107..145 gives 1.51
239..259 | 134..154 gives 1.07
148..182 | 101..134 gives 1.68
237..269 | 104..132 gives 1.72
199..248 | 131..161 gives 1.03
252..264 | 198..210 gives 1.11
